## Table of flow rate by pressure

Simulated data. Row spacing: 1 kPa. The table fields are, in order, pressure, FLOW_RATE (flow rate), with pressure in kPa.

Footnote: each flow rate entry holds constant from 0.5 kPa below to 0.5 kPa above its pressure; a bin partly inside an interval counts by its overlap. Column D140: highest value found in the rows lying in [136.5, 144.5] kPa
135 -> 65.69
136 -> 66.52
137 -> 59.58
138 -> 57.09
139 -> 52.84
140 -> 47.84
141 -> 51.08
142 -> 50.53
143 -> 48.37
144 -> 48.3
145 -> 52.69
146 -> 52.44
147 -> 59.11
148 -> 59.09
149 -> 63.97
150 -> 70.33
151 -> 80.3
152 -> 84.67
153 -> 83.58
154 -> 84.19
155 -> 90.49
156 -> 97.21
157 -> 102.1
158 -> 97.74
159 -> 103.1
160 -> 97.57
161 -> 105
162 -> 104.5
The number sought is 59.58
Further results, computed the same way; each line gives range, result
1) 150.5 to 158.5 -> 102.1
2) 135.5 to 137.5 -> 66.52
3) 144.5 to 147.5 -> 59.11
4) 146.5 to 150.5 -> 70.33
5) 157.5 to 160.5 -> 103.1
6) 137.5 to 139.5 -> 57.09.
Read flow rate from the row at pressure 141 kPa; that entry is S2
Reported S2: 51.08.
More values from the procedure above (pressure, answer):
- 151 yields 80.3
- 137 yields 59.58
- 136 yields 66.52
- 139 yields 52.84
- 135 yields 65.69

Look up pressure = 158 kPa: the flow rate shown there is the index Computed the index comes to 97.74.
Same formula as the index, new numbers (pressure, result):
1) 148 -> 59.09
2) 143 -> 48.37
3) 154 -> 84.19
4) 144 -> 48.3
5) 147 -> 59.11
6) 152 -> 84.67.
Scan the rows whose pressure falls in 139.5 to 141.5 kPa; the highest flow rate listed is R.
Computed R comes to 51.08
